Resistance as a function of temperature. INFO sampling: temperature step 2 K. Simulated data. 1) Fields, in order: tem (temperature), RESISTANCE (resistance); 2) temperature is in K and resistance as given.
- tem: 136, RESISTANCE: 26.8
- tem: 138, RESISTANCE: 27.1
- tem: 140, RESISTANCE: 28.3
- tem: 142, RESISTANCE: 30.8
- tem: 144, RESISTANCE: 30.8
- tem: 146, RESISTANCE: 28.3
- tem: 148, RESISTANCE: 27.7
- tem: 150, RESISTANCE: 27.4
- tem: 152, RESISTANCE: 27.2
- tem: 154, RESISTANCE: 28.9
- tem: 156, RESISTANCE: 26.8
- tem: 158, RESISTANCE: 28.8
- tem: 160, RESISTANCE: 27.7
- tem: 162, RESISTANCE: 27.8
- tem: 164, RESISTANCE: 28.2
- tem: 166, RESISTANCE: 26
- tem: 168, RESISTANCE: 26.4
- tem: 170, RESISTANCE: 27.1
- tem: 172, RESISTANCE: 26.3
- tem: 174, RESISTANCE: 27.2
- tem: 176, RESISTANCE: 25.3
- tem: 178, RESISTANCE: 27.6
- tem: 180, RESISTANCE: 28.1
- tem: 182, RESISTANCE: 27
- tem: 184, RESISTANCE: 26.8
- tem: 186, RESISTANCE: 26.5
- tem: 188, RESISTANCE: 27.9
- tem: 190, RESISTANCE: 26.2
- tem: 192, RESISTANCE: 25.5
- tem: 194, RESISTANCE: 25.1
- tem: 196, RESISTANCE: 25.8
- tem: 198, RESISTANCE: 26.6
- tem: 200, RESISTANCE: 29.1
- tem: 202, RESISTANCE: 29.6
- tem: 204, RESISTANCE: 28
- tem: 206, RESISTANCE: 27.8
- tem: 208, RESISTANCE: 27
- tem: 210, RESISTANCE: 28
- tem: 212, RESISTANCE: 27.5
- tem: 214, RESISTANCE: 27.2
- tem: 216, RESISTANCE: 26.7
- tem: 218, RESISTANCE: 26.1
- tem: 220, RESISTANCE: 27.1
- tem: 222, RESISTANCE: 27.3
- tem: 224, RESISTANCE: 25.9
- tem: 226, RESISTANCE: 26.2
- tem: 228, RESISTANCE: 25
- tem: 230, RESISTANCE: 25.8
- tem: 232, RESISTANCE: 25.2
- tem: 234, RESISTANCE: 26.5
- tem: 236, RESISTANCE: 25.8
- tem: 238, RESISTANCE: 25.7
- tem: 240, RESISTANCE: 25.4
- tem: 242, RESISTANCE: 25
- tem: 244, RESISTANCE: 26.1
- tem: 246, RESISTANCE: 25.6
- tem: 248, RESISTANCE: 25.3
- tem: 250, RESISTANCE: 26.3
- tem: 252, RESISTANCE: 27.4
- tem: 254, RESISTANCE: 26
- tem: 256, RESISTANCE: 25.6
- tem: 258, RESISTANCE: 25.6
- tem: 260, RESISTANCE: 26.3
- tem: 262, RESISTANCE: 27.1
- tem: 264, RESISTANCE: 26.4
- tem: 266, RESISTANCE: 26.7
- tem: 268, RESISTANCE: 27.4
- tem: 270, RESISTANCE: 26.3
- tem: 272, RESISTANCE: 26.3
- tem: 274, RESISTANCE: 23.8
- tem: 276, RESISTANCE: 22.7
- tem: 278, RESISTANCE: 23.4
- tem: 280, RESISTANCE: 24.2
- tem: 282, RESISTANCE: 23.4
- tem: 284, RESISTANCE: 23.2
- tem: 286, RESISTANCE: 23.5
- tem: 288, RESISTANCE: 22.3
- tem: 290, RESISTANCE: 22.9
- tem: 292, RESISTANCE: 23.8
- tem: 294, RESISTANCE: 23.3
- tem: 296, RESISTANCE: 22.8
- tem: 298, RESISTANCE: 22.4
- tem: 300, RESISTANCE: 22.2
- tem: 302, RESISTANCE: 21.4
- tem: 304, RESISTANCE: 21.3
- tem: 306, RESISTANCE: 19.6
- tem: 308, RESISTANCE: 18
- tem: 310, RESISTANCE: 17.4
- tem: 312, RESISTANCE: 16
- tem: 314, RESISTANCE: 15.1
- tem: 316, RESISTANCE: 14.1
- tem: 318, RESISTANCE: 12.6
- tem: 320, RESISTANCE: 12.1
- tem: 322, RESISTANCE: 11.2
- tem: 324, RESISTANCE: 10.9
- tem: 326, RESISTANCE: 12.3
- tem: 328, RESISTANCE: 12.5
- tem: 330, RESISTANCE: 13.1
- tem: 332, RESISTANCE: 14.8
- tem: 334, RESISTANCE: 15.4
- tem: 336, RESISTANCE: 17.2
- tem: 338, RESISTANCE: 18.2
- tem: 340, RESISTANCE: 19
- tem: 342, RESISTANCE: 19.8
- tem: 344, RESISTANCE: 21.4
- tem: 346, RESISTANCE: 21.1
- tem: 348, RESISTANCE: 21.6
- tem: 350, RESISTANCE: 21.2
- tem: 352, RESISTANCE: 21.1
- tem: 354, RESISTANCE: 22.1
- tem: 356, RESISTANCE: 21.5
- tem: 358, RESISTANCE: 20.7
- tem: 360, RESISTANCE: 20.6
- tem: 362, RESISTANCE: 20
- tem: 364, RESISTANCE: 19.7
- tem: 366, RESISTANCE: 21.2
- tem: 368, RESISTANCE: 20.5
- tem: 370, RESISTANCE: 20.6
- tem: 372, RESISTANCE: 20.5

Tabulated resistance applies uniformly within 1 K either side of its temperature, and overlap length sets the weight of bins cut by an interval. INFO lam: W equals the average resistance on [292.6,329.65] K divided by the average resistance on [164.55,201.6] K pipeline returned 0.6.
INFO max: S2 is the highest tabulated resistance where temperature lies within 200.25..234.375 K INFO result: 29.6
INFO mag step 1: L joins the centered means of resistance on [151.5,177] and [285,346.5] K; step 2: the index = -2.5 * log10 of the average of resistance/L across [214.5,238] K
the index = -0.119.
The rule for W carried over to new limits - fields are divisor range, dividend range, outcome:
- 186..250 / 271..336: 0.72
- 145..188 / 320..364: 0.65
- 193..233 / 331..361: 0.73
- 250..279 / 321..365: 0.70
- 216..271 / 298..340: 0.61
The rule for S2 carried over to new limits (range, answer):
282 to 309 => 23.8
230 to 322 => 27.4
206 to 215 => 28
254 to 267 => 27.1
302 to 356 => 22.1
